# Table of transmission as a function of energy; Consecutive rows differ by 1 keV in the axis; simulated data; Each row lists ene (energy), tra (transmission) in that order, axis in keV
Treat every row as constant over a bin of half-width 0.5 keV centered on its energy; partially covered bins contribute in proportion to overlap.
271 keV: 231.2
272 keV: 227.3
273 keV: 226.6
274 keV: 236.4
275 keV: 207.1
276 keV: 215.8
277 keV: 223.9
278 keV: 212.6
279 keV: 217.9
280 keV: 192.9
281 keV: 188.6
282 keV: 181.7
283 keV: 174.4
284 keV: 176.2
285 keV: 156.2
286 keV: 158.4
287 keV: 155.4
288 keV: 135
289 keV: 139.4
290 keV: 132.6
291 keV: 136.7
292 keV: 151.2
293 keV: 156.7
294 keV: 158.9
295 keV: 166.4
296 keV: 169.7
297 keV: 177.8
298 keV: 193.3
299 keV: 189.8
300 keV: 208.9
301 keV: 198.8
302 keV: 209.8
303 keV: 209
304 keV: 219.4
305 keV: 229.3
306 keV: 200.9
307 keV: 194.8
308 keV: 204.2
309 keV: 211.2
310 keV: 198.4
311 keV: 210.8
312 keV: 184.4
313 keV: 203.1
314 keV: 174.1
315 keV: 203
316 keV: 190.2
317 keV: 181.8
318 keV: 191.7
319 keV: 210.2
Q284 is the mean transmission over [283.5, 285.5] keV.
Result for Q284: 166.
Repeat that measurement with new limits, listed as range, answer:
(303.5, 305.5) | 224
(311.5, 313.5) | 194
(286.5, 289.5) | 143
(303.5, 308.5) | 210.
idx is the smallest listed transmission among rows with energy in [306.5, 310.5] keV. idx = 194.8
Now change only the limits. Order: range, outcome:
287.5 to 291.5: 132.6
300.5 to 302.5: 198.8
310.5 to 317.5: 174.1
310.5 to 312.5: 184.4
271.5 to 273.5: 226.6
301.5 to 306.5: 200.9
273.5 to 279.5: 207.1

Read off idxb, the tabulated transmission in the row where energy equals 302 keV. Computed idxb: 209.8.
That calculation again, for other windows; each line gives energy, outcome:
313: 203.1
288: 135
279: 217.9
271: 231.2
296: 169.7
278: 212.6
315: 203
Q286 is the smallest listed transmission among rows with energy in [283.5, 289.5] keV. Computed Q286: 135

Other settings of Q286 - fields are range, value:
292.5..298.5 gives 156.7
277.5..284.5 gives 174.4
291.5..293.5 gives 151.2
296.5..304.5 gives 177.8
